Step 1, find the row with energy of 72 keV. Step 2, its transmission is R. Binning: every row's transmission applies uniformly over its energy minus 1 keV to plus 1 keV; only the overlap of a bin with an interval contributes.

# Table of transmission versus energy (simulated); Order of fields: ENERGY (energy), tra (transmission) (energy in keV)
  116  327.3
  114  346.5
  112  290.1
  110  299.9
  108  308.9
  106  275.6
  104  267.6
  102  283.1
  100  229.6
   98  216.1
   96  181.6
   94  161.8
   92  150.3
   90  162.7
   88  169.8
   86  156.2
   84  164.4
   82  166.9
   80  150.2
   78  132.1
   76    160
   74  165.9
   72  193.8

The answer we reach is 193.8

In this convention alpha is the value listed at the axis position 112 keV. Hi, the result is 290.1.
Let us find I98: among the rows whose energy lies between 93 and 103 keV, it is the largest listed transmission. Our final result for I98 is 283.1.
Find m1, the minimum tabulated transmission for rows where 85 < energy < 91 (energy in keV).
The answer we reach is 156.2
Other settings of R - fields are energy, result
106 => 275.6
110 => 299.9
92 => 150.3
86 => 156.2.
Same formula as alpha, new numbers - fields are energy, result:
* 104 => 267.6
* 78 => 132.1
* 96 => 181.6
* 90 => 162.7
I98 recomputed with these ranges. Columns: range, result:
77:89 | 169.8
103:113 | 308.9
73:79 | 165.9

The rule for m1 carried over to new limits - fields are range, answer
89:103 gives 150.3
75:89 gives 132.1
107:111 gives 299.9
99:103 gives 229.6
